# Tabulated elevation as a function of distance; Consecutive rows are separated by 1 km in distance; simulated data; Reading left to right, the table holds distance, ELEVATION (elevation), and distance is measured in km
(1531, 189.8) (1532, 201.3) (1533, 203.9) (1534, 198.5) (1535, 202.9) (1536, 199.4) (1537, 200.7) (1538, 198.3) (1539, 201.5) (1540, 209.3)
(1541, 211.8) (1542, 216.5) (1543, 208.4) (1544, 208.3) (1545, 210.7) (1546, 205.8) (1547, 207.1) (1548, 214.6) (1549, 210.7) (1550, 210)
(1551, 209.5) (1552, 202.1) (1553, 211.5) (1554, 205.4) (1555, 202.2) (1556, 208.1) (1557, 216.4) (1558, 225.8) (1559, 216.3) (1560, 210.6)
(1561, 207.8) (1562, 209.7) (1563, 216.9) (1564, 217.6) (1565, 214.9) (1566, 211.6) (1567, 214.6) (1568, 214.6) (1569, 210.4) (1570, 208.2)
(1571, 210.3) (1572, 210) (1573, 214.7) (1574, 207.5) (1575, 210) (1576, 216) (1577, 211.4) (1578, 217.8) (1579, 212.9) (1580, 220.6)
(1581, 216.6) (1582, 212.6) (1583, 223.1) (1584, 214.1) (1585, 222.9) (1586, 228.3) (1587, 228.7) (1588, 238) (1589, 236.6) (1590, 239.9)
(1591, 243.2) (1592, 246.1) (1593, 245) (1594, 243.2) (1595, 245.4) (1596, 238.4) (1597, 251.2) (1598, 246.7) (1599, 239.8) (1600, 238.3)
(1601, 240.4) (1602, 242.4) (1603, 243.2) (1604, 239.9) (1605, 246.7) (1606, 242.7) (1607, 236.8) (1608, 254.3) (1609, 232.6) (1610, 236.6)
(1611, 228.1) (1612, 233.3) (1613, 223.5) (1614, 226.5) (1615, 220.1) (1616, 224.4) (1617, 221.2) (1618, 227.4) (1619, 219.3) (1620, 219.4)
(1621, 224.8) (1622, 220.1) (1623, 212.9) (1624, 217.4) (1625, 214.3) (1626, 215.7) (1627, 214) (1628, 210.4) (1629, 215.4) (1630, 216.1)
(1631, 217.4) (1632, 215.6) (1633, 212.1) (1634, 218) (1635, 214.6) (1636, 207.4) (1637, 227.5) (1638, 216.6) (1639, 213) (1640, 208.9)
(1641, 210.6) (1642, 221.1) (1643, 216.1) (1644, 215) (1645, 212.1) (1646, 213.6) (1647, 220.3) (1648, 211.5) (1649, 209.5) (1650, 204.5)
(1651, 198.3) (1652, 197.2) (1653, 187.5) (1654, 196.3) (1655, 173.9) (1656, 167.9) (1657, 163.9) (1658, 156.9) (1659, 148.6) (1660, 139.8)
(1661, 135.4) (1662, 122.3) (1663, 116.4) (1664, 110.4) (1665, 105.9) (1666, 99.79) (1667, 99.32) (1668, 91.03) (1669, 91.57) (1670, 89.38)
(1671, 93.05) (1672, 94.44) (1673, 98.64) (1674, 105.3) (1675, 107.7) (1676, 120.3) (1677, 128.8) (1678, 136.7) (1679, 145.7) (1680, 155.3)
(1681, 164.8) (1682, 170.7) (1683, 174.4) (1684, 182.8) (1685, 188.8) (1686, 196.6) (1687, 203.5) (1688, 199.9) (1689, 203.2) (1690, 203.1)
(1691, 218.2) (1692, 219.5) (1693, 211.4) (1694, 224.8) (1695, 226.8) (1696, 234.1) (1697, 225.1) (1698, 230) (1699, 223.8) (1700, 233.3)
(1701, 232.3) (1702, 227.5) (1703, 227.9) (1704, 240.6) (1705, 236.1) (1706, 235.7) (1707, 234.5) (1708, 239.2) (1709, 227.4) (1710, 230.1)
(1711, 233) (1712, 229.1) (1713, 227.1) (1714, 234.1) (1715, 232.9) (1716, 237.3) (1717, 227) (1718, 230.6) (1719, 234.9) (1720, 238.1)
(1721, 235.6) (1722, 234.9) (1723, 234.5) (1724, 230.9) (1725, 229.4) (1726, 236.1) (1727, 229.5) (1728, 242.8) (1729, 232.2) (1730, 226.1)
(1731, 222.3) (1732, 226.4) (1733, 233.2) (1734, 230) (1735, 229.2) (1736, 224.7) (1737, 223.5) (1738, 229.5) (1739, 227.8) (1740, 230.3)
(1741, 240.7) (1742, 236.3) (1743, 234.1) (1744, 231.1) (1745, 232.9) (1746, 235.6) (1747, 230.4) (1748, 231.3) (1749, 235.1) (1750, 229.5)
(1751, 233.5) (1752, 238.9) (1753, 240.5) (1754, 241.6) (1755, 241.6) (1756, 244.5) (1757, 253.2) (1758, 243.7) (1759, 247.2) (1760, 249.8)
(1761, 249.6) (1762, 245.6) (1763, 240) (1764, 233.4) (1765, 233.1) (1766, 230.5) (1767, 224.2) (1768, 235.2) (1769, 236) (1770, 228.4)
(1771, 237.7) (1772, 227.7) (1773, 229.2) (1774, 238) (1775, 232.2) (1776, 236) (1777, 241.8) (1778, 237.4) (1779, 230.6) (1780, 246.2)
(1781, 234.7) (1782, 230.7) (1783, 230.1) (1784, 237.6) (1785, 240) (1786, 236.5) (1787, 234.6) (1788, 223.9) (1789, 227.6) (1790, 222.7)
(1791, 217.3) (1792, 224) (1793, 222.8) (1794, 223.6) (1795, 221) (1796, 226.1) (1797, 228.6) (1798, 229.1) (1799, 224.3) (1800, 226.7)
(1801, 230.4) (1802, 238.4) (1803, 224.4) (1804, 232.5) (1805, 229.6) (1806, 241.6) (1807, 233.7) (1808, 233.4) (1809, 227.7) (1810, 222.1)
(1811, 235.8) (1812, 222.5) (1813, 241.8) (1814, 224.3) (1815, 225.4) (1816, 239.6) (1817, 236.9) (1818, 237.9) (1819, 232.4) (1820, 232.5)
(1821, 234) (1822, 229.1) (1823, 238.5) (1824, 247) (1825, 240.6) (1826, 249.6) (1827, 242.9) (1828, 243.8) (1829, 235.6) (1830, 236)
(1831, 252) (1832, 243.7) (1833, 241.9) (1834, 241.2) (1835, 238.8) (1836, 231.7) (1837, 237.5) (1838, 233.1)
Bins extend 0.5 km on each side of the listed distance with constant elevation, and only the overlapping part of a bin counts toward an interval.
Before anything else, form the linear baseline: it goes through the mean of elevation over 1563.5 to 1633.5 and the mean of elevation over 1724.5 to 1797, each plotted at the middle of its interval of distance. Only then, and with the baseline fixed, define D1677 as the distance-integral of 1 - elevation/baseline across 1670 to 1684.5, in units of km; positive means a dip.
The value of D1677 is 6.1 km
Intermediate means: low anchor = 226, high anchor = 233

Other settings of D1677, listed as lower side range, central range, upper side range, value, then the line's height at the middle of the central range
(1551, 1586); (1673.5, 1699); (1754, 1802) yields 4.7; 225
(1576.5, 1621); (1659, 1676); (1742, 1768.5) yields 9.2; 235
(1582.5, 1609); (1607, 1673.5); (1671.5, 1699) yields 6.6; 208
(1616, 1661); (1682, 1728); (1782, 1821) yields -1.7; 215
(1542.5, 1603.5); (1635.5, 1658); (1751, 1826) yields 2.2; 225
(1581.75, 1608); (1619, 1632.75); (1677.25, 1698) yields 0.4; 223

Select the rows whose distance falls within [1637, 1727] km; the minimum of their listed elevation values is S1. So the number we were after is 89.38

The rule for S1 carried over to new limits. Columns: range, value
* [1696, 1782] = 222.3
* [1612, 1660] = 139.8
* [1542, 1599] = 202.1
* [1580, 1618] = 212.6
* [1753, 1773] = 224.2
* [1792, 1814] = 221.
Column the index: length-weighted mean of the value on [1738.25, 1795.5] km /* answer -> 235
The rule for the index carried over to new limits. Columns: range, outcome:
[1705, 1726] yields 233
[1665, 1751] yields 204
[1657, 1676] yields 113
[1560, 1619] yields 227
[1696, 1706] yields 231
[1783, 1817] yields 230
